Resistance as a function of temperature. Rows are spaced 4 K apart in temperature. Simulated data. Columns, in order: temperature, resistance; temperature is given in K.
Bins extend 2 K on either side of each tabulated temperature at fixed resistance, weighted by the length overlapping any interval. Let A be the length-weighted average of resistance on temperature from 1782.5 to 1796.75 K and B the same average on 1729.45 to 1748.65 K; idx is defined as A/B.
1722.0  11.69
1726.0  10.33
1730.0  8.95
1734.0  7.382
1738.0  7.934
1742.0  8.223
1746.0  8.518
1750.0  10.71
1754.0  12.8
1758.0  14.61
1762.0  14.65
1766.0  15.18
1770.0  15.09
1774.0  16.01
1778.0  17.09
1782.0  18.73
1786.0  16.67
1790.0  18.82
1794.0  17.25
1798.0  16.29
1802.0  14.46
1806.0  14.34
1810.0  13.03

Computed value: 2.1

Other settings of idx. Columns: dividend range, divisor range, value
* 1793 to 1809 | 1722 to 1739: 1.69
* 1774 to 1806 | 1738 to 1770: 1.40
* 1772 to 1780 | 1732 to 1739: 2.17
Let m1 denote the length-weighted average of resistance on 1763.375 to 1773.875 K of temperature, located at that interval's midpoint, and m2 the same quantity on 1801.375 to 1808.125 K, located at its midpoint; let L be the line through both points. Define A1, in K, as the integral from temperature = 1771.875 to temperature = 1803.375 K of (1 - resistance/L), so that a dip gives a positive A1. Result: -4.6 K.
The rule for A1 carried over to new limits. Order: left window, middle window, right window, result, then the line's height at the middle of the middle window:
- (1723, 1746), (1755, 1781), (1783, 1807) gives -4.9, 13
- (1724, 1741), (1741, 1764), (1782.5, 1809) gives -1.2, 11.1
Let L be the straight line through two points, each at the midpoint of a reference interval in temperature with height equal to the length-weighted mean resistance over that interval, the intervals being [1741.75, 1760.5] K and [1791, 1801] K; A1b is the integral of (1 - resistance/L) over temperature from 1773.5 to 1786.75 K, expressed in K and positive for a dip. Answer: -2.2 K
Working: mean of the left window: 11.3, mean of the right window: 16.7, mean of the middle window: 17.3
